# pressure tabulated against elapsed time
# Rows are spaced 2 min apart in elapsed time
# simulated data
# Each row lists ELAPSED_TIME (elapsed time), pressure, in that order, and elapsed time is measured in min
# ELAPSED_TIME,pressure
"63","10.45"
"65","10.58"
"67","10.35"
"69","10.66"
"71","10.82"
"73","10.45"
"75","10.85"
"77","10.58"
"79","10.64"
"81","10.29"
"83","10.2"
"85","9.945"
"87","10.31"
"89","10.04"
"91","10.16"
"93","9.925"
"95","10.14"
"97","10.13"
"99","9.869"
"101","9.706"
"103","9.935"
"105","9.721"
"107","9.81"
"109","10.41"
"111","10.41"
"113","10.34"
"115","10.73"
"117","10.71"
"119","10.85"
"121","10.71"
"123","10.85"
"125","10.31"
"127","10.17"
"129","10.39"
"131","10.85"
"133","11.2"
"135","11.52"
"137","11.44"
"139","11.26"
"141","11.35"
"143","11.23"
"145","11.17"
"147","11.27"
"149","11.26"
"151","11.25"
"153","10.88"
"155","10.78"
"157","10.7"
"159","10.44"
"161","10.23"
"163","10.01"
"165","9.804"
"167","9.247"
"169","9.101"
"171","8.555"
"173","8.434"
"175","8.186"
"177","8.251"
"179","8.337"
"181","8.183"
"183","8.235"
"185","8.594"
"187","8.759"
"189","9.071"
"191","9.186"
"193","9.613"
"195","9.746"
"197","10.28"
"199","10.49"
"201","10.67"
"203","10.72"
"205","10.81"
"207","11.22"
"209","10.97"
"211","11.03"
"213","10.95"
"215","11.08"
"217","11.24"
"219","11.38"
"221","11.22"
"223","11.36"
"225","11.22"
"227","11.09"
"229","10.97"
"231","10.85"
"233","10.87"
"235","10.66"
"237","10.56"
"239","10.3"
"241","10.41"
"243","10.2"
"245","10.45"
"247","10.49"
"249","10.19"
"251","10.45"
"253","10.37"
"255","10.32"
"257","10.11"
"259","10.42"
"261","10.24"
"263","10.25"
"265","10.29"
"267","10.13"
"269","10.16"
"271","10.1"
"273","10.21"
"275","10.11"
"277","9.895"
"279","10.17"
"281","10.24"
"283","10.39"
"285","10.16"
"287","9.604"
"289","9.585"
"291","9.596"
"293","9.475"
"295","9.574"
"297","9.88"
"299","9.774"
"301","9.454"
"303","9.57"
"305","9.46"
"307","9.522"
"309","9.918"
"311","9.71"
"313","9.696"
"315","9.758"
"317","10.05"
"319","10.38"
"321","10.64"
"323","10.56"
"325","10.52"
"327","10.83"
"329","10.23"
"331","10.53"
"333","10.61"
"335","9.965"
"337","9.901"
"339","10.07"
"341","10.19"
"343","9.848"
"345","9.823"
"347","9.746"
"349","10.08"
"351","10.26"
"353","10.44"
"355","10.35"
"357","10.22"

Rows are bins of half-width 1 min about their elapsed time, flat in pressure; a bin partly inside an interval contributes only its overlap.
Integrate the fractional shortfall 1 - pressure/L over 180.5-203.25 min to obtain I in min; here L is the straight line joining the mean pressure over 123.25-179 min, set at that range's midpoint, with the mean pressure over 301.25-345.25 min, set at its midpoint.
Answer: 1.8 min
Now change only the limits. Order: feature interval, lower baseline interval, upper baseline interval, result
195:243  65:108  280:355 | -3.55 min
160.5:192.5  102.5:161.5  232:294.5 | 5.11 min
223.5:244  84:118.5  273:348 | -1.39 min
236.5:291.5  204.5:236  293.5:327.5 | 1.68 min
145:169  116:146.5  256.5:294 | 0.63 min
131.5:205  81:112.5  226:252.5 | 2.21 min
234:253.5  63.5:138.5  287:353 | -0.52 min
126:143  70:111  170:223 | -1.66 min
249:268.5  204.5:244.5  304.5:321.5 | 0.45 min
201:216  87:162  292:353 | -0.87 min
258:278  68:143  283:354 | -0.14 min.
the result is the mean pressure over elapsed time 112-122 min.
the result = 10.7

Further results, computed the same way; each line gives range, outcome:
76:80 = 10.6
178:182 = 8.26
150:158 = 10.9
